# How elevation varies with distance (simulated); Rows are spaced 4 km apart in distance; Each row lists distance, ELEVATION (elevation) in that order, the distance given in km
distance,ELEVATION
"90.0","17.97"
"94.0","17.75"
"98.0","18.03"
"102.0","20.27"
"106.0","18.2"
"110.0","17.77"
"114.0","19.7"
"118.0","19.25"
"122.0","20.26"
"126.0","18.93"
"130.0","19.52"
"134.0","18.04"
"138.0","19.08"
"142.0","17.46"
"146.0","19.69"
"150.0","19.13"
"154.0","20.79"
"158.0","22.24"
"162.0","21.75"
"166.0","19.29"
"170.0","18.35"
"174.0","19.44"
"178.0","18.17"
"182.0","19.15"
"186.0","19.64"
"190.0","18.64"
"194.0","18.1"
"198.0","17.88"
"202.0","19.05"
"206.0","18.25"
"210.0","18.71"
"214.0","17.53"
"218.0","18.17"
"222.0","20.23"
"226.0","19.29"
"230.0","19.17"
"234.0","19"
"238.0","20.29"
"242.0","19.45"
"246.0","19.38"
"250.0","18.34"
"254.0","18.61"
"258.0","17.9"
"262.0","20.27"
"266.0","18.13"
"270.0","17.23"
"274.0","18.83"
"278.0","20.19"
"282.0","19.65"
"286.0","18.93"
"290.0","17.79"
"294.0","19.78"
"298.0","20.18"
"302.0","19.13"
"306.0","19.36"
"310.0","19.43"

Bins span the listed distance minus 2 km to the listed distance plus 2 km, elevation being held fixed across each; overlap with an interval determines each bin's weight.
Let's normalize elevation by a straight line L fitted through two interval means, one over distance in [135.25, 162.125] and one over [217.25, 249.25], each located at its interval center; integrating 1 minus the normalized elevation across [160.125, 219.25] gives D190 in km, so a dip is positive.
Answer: 2.4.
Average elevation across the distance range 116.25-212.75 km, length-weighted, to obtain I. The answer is 19.2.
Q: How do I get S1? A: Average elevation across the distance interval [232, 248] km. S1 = 19.5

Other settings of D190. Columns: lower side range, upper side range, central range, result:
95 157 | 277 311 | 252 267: 0.42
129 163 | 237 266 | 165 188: 0.61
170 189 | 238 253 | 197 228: 0.70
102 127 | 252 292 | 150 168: -1.69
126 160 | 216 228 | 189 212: 1.03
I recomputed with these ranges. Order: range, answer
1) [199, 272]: 18.8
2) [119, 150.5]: 19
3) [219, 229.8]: 19.5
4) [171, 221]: 18.6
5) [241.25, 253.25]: 19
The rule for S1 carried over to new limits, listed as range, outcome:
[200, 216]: 18.4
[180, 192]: 19.1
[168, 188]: 19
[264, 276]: 18.1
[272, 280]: 19.5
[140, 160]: 19.9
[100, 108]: 19.2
